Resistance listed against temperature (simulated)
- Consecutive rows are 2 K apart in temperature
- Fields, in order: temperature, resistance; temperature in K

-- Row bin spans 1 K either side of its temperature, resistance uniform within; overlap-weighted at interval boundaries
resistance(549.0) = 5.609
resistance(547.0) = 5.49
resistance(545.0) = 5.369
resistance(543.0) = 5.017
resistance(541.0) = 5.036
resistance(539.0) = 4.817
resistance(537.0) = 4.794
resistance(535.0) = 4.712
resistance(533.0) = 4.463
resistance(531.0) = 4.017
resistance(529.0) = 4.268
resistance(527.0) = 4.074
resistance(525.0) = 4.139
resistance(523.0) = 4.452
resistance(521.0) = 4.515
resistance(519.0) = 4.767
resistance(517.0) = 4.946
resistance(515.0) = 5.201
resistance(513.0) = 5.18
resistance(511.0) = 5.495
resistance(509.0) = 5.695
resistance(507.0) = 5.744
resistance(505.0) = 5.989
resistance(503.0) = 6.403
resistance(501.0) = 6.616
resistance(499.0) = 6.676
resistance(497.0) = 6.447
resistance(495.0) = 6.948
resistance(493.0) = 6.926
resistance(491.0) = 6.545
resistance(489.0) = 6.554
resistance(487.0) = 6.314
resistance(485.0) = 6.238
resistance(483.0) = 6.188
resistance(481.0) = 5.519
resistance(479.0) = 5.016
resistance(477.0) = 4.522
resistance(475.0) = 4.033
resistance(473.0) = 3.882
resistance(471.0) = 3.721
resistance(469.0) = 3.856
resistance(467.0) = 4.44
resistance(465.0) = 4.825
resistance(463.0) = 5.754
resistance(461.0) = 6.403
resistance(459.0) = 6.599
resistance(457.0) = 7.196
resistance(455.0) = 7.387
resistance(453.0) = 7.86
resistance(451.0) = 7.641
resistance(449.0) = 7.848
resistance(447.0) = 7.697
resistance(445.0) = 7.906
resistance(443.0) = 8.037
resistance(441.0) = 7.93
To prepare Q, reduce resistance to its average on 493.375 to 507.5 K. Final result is 6.45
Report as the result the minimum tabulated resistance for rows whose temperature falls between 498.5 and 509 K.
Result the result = 5.695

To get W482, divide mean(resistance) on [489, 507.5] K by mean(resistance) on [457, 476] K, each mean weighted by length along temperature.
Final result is 1.3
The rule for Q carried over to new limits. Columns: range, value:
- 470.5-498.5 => 5.69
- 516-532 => 4.4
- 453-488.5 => 5.49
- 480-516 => 6.15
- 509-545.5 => 4.75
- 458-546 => 5.3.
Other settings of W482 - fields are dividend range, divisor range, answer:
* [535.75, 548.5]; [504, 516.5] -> 0.92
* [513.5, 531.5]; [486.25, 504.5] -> 0.69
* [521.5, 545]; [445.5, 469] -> 0.69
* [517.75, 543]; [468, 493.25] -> 0.86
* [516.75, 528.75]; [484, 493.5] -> 0.68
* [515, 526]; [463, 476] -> 1.09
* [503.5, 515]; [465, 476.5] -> 1.38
